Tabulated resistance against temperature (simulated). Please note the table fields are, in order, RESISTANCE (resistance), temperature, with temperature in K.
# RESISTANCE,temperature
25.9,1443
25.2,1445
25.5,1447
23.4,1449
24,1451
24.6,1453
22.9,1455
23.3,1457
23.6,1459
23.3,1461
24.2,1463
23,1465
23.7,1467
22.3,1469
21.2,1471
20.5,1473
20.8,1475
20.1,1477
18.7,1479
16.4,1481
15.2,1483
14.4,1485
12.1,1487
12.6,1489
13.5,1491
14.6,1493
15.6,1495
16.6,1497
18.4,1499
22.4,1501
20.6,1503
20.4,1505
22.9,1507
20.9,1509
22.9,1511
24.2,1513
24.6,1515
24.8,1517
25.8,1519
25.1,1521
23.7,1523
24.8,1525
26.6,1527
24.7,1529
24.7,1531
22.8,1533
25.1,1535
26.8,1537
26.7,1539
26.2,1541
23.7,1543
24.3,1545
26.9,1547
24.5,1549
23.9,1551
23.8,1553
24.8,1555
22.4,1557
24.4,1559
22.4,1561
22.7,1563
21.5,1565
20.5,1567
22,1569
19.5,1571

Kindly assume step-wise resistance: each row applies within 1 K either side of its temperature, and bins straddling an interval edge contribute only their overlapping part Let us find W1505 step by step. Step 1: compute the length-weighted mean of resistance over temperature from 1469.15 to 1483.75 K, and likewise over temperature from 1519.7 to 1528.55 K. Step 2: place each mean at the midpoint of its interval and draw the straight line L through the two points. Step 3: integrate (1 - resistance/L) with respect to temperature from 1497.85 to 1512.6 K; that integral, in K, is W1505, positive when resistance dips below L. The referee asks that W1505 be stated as 1.0 K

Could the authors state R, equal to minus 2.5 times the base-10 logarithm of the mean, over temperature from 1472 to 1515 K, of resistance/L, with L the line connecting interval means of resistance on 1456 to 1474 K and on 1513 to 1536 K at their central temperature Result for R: 0.28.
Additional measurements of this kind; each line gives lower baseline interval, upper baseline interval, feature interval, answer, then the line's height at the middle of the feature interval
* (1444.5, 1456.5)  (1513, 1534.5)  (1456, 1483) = 0.14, 24.3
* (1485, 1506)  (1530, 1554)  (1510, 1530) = -0.18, 21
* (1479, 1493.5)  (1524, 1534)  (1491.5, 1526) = -0.09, 19.8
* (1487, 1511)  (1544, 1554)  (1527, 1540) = -0.12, 22.6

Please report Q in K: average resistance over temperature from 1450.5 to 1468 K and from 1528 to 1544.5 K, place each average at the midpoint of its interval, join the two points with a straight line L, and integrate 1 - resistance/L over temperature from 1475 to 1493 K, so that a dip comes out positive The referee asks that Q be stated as 6.3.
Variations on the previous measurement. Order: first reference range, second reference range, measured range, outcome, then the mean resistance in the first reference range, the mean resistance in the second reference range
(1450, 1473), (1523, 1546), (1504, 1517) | 0.87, 23.2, 25.1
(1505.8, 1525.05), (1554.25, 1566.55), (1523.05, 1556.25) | -2.29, 23.9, 22.9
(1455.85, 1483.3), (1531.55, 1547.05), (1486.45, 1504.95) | 5.07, 21.3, 25.2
